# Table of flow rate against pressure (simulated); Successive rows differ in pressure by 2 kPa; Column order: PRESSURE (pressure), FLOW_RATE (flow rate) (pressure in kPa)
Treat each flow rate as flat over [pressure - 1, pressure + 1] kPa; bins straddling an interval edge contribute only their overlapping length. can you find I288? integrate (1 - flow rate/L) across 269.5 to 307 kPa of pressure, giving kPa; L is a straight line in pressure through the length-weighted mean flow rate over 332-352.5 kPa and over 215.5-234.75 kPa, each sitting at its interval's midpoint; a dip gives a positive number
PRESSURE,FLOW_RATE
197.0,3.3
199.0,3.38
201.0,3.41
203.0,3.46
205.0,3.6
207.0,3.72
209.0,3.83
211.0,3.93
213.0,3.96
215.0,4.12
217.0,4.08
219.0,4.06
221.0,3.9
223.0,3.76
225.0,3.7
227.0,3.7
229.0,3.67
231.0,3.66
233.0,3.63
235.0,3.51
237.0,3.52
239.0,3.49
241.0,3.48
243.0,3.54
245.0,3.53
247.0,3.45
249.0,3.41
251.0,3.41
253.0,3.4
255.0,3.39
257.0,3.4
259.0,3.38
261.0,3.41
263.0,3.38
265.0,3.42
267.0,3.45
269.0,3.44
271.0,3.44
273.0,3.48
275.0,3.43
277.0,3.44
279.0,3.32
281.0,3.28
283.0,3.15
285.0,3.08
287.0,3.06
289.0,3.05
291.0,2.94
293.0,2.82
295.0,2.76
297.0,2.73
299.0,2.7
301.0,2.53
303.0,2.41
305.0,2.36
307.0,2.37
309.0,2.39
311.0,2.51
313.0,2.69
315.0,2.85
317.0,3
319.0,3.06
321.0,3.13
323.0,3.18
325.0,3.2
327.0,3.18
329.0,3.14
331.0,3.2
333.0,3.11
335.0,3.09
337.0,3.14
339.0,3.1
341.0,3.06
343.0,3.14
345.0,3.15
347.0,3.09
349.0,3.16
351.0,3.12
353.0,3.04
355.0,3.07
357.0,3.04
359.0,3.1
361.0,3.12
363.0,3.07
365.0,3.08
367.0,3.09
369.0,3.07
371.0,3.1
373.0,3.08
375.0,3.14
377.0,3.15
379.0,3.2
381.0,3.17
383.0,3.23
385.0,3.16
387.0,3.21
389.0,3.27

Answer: 4.9 kPa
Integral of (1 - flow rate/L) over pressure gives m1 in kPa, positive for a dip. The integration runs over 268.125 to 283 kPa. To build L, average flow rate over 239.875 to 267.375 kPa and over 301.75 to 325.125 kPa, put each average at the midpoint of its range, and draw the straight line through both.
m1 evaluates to -1.0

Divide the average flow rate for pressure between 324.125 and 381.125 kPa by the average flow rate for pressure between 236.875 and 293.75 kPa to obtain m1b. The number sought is 0.93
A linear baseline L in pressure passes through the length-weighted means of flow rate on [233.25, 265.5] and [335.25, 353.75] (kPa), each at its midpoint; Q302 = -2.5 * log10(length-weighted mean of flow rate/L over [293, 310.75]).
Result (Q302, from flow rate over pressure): 0.27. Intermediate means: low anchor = 3.45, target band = 2.55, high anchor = 3.11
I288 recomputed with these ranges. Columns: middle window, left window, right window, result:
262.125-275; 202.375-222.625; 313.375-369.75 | 0.4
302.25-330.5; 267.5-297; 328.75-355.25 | 2.8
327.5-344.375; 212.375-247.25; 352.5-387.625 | 0.7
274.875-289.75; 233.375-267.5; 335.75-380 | 0.6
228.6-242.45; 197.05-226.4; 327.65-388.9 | 0.4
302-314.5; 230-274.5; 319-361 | 3.0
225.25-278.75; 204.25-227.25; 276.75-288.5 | 0.4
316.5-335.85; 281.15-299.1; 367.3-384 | -0.7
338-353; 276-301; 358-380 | -0.2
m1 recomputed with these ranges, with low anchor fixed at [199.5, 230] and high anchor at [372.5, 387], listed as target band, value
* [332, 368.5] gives 2.0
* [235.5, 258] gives 1.3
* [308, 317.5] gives 2.1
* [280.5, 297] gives 2.4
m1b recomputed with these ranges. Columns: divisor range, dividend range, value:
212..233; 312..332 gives 0.80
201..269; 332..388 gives 0.86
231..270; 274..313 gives 0.83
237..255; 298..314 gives 0.72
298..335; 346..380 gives 1.09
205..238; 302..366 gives 0.79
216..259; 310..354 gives 0.85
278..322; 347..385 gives 1.10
